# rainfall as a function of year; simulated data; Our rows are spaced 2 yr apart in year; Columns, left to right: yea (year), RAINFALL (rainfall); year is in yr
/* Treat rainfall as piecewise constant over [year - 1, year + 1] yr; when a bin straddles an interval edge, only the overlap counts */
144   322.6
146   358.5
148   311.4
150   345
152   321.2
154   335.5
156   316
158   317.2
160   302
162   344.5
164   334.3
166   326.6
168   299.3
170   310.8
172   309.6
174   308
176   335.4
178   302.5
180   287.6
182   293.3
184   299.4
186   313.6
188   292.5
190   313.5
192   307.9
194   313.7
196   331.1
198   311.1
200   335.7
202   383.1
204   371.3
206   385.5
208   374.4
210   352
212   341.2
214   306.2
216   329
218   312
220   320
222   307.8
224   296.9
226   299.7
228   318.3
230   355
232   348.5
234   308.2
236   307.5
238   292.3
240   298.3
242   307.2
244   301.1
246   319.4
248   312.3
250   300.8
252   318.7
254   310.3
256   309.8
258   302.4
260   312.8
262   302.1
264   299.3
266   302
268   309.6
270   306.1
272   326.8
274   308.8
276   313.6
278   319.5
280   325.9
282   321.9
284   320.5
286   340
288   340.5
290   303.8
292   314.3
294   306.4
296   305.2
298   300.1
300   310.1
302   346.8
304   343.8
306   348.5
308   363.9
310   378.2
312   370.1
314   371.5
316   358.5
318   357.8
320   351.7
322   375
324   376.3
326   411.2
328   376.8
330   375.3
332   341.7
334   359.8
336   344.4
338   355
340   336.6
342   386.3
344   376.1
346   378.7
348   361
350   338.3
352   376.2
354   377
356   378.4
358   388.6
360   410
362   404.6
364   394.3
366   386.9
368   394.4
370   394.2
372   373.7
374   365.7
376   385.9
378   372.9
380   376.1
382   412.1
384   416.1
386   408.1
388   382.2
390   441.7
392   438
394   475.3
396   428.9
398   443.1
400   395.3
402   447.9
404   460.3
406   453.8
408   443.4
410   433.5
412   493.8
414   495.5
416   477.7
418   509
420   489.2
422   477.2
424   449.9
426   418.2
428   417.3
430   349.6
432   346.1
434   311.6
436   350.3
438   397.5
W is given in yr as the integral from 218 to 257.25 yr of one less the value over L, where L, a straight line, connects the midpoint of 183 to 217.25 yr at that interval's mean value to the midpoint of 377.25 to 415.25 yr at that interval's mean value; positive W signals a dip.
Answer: 4.4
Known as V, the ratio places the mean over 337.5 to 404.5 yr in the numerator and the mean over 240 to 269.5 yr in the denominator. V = 1.29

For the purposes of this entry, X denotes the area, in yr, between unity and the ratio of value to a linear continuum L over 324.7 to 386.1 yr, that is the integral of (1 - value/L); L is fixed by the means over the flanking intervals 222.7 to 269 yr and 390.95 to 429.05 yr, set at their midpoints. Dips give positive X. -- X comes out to 4.2 yr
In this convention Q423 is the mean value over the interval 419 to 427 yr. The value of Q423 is 459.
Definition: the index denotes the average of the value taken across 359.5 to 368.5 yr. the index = 398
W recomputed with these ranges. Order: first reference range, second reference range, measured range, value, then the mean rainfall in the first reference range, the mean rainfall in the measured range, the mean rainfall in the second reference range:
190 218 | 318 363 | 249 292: 4.98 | 340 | 314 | 371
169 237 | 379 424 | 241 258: 2.04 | 323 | 310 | 445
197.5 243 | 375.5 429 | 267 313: 5.47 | 329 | 327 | 439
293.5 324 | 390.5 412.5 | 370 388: 1.41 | 347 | 389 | 445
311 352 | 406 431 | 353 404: 1.10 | 365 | 405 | 454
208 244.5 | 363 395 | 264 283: 1.66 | 319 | 314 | 401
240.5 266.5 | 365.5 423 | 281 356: 2.58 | 307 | 352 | 430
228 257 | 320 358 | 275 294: 0.90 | 314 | 321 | 368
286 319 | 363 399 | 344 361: 0.22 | 339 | 376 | 405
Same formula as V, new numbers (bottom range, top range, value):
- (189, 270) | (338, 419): 1.28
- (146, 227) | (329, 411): 1.22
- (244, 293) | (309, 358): 1.17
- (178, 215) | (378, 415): 1.32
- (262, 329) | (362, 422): 1.27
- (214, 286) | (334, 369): 1.20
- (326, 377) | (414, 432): 1.19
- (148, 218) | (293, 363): 1.11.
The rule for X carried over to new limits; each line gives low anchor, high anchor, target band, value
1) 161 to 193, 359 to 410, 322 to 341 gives 1.1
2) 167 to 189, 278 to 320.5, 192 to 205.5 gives -1.3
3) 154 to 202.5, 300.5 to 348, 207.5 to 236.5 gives 0.5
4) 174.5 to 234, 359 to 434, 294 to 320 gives 2.2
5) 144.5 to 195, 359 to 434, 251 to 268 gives 2.4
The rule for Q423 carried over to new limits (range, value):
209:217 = 332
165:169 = 313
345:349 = 370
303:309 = 352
